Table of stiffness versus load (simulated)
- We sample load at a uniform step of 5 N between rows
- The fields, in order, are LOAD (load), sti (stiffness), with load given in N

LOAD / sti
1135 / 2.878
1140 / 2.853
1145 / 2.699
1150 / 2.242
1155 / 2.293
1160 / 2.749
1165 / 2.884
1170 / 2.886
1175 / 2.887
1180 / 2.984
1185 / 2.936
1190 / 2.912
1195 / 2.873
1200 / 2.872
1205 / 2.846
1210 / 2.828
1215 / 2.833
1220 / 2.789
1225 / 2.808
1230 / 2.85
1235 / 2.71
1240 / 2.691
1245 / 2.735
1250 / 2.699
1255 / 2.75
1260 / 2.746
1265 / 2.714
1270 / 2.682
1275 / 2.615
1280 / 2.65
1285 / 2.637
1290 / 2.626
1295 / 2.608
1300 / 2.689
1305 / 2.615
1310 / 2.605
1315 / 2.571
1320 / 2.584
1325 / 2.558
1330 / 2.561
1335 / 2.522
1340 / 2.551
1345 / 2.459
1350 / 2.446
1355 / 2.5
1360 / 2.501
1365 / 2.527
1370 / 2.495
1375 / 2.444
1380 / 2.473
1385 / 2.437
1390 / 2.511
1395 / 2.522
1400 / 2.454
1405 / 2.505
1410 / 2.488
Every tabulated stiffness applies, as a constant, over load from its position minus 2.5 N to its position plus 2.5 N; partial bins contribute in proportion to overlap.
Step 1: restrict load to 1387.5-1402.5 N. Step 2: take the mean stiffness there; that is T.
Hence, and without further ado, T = 2.5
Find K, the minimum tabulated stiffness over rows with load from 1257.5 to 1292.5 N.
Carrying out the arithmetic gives 2.615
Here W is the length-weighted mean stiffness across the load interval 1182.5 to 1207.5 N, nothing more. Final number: 2.89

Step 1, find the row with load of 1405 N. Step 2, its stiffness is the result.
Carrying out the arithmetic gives 2.505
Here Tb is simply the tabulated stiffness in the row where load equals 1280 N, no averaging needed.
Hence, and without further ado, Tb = 2.65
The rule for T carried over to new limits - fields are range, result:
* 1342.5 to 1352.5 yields 2.45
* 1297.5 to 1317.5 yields 2.62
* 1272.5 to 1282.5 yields 2.63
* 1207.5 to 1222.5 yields 2.82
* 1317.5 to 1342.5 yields 2.56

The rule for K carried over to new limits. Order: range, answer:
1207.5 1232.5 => 2.789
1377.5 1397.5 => 2.437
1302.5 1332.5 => 2.558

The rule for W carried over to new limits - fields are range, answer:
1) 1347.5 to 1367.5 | 2.49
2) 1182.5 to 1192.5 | 2.92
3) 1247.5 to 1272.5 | 2.72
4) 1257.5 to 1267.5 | 2.73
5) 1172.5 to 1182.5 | 2.94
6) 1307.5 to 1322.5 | 2.59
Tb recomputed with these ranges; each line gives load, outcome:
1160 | 2.749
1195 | 2.873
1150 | 2.242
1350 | 2.446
